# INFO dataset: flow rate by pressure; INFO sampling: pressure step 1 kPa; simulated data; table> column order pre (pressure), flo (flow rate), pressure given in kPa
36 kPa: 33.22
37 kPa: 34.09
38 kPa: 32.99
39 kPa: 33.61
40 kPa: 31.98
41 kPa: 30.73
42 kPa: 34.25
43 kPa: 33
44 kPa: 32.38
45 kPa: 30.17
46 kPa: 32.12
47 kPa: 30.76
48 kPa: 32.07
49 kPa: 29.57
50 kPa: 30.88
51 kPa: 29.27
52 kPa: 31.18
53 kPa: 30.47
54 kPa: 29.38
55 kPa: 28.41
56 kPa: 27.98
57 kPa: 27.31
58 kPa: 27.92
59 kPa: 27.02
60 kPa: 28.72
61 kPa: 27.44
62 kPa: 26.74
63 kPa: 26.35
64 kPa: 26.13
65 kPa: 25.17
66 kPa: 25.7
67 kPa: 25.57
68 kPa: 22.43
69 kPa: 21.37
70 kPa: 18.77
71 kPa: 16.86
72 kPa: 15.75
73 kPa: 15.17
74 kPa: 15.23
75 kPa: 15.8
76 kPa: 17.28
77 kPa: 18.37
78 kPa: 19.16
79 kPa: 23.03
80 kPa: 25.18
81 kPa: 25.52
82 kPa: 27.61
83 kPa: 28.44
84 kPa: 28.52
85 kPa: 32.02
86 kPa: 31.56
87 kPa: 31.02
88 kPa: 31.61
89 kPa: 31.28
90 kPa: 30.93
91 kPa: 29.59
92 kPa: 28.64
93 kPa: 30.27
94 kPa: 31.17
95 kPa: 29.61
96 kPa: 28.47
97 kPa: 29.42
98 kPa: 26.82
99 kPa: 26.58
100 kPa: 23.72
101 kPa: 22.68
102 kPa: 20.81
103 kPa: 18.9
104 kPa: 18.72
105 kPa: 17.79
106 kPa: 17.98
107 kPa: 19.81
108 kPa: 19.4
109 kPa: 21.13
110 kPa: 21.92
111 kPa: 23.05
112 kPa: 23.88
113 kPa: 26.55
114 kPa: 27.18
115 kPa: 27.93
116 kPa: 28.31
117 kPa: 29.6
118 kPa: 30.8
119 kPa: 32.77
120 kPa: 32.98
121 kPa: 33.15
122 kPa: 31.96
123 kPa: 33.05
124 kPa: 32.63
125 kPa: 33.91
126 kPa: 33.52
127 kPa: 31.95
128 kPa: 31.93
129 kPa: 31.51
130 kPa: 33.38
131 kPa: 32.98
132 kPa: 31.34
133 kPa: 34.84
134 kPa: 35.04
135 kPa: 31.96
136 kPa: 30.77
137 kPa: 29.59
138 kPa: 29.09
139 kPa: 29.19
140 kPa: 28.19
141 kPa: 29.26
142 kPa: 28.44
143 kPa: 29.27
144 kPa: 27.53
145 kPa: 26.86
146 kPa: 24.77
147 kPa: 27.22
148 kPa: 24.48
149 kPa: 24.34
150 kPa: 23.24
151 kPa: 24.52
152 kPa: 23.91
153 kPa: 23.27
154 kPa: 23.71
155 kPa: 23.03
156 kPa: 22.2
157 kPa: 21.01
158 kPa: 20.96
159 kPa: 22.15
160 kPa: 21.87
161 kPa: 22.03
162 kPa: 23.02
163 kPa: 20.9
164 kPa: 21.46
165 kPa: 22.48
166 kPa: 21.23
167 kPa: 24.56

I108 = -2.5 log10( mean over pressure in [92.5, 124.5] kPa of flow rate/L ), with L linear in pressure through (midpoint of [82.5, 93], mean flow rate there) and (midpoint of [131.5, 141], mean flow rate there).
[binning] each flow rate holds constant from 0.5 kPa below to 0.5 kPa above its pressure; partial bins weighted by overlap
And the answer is 0.17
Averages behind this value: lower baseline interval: 30.4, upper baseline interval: 31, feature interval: 26.2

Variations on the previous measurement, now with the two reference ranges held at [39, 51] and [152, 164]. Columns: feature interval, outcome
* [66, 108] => 0.17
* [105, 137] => -0.16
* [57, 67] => 0.13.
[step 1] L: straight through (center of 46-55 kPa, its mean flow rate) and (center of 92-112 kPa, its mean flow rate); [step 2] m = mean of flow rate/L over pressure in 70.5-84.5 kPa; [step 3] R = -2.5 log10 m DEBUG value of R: 0.27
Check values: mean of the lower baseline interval 30.4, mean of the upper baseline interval 23.7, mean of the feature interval 20.9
